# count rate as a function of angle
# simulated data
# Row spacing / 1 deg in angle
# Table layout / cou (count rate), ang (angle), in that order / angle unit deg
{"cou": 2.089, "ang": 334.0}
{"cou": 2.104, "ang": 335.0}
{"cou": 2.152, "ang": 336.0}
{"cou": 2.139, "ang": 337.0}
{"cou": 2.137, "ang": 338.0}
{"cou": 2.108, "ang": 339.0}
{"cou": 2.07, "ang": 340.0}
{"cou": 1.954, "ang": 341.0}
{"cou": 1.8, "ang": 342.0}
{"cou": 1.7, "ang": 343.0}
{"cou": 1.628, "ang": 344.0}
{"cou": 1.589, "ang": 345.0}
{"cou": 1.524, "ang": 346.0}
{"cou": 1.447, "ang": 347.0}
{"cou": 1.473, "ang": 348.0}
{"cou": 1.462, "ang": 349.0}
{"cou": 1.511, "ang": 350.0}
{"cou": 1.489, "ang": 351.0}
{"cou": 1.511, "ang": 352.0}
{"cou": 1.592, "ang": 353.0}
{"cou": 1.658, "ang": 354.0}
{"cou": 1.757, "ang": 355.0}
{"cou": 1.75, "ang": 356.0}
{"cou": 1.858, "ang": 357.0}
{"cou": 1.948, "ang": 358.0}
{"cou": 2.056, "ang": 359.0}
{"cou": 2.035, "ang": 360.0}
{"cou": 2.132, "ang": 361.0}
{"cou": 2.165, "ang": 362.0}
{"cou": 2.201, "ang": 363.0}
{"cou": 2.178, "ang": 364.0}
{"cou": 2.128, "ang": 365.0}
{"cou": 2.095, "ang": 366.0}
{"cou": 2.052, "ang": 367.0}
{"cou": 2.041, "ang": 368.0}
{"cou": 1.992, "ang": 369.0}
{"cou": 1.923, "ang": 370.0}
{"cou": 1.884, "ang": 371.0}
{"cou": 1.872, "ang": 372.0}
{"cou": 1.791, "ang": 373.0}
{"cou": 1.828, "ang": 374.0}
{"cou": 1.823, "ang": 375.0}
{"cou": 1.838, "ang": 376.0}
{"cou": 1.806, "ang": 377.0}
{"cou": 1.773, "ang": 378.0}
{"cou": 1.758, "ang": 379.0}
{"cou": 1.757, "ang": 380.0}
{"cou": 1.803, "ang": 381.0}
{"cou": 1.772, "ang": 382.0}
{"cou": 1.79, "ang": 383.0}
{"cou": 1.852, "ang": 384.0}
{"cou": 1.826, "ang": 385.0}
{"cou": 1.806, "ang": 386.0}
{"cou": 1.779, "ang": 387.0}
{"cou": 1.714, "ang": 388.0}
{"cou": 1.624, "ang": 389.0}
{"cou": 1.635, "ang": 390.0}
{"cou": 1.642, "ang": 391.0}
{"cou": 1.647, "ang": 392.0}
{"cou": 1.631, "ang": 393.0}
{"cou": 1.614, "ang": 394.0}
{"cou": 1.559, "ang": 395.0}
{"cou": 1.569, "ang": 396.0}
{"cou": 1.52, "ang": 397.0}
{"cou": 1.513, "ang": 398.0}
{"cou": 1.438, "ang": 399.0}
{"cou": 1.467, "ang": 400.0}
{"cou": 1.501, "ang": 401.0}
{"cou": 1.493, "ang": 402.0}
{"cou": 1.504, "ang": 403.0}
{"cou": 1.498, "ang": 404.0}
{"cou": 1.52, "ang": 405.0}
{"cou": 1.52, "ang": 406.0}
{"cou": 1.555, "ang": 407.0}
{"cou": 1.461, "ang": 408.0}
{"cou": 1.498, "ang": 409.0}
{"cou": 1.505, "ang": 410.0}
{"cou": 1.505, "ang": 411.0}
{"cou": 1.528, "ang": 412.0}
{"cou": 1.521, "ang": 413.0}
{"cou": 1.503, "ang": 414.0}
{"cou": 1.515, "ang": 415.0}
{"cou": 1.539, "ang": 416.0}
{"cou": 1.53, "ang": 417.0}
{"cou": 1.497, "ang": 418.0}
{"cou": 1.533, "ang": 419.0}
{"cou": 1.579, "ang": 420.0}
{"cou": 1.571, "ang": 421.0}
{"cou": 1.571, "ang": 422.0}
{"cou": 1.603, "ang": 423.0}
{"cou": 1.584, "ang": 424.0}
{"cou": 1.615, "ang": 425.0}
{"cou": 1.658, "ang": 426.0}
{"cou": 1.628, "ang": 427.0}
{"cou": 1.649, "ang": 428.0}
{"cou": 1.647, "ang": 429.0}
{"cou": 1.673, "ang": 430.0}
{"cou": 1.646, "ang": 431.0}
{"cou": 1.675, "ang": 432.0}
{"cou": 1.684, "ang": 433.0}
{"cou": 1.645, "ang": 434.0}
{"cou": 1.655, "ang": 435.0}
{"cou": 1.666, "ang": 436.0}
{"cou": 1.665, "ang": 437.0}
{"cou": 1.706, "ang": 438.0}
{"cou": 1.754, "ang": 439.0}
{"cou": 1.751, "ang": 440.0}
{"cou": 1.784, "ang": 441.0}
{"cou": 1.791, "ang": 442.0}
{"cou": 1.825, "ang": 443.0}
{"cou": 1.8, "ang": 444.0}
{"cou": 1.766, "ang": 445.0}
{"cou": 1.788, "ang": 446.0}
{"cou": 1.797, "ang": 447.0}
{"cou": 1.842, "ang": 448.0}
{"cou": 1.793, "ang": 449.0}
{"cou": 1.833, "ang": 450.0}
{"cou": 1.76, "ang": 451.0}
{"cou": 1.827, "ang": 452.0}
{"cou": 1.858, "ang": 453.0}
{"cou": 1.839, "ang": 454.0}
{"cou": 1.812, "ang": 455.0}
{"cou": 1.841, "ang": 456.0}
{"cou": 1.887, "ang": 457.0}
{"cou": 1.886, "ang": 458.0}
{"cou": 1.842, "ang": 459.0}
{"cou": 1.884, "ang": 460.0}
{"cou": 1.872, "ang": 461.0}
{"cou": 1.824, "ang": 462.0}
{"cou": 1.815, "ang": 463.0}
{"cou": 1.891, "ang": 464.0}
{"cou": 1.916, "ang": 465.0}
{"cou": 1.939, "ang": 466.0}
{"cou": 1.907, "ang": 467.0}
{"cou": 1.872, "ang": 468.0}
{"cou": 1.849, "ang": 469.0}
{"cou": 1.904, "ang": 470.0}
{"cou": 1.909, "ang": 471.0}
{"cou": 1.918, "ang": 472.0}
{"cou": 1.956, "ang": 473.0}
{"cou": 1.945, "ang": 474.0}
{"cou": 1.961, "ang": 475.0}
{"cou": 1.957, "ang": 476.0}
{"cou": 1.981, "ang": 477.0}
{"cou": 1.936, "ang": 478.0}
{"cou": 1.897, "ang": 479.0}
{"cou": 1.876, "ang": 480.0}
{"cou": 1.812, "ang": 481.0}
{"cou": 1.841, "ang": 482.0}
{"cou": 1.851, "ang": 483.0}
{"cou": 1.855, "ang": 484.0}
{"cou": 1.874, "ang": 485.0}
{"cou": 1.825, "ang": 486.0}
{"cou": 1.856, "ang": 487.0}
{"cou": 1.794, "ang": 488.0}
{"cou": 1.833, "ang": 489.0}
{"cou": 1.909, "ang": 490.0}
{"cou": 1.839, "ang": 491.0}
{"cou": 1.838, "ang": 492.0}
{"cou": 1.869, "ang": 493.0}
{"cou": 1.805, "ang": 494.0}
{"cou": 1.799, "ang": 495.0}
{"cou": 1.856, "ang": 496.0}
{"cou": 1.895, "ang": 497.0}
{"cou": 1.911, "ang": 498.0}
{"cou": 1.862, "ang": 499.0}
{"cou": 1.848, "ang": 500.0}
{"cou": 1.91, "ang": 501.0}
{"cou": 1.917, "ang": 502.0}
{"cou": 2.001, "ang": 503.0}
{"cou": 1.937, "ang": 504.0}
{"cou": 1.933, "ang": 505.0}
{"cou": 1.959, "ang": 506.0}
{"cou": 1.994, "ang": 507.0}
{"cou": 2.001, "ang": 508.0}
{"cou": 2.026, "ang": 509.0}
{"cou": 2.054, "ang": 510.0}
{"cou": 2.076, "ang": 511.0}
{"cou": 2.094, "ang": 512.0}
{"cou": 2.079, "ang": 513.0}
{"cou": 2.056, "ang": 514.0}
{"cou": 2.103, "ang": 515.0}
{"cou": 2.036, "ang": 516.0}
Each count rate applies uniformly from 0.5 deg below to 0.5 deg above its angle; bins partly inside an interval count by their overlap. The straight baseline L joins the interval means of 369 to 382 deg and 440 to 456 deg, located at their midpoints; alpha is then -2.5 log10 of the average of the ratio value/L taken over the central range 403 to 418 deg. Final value 0.198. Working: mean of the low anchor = 1.83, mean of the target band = 1.51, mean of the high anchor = 1.81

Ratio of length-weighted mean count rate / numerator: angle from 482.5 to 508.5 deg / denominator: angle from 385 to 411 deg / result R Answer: 1.2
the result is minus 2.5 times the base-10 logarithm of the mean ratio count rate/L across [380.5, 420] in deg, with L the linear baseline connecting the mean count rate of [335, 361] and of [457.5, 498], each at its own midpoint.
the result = 0.15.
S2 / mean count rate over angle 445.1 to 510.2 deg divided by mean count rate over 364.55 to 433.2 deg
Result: 1.13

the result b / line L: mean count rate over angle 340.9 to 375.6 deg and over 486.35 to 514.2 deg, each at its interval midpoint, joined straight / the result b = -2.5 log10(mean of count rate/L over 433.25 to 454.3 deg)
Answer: 0.07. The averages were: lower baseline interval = 1.82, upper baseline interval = 1.92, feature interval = 1.77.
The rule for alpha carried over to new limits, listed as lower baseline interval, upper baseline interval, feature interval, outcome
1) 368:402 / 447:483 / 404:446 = 0.12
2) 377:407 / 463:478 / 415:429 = 0.11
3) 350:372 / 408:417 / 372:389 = -0.02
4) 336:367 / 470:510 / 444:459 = 0.04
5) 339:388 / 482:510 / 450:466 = 0.01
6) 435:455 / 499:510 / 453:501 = 0.00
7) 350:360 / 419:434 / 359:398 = -0.08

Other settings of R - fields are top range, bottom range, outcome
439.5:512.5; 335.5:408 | 1.07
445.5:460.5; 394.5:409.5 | 1.22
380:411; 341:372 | 0.88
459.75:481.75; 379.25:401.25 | 1.14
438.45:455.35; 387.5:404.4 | 1.15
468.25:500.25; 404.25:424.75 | 1.22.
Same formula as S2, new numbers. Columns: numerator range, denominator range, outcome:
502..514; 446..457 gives 1.10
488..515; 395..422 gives 1.28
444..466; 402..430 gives 1.19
